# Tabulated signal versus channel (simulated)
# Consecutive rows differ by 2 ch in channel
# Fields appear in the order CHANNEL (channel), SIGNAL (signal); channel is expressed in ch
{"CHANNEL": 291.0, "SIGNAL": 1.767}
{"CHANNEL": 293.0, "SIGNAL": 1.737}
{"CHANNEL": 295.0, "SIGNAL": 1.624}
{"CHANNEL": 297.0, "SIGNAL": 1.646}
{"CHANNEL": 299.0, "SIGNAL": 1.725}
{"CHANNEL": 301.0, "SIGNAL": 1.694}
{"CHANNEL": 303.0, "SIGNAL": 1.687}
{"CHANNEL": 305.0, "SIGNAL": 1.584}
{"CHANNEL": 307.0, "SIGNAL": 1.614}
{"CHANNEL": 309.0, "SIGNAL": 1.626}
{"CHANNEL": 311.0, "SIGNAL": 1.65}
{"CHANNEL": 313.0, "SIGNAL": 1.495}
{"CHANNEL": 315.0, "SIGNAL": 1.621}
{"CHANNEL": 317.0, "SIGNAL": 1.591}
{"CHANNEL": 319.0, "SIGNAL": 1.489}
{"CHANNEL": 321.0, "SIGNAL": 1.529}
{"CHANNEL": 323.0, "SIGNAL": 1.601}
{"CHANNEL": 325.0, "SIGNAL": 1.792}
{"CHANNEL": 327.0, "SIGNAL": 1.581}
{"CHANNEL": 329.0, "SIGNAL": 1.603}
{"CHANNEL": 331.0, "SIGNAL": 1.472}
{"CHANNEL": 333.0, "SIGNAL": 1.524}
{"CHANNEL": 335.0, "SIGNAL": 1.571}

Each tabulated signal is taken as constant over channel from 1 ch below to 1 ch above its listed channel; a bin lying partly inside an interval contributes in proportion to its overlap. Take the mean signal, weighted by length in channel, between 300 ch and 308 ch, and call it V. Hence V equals 1.64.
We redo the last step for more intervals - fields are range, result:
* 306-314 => 1.6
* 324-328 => 1.69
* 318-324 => 1.54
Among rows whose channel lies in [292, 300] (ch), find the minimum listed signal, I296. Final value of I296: 1.624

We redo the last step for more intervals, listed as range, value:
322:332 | 1.472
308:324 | 1.489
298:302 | 1.694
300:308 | 1.584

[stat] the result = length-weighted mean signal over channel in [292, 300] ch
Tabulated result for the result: 1.68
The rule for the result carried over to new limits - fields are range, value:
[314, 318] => 1.61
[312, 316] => 1.56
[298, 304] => 1.7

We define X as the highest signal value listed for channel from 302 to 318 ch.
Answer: 1.687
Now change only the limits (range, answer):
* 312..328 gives 1.792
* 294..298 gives 1.646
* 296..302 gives 1.725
